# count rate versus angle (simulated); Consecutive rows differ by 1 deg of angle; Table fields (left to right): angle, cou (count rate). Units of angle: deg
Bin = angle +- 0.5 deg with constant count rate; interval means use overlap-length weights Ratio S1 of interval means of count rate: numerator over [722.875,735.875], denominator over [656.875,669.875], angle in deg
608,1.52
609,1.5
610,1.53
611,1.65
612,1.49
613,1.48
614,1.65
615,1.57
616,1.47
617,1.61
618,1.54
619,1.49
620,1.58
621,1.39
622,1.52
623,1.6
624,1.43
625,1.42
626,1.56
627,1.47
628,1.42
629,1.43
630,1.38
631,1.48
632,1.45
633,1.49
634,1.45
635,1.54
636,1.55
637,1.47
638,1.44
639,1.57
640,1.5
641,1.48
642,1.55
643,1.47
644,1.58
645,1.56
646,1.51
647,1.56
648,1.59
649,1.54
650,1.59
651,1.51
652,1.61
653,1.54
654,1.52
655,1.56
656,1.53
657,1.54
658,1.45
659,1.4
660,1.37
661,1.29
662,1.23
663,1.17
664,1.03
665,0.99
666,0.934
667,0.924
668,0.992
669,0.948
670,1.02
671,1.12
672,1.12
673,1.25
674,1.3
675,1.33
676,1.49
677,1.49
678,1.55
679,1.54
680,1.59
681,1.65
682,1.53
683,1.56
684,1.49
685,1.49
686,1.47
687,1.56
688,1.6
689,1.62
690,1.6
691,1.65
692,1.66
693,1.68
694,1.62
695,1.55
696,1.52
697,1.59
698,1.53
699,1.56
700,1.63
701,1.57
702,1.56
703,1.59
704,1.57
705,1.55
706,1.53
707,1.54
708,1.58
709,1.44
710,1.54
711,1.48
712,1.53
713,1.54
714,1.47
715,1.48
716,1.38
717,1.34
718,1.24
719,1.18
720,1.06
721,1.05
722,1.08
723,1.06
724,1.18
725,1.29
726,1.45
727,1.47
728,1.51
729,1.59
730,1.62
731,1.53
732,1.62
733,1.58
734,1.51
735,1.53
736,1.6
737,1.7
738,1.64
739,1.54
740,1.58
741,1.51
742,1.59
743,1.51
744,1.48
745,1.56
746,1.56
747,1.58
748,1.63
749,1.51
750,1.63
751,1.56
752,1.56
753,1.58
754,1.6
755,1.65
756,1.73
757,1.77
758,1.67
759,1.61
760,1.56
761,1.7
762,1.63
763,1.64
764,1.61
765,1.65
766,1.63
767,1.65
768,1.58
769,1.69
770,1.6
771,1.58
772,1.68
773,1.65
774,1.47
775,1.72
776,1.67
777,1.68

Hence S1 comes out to 1.27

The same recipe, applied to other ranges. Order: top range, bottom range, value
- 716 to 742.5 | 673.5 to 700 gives 0.92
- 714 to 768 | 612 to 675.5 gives 1.07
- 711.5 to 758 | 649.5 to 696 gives 1.06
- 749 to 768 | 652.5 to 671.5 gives 1.31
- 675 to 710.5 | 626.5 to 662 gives 1.04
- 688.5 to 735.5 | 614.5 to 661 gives 0.98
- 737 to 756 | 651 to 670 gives 1.23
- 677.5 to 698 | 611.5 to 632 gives 1.05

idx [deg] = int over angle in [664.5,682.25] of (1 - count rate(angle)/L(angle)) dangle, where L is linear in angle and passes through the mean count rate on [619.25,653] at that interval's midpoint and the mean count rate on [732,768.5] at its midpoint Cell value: 3.19 deg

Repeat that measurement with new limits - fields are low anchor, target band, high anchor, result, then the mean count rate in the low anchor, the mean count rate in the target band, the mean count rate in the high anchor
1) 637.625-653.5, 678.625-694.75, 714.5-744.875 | -1.04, 1.54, 1.58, 1.43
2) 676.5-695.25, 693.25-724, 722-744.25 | 1.89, 1.57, 1.44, 1.49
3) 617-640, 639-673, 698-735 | 2.72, 1.49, 1.36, 1.44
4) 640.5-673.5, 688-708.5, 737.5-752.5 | -1.94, 1.35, 1.59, 1.56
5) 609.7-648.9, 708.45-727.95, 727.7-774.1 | 2.99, 1.51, 1.33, 1.6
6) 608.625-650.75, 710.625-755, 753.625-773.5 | 3.92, 1.51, 1.47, 1.64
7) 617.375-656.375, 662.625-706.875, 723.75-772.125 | 3.29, 1.51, 1.43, 1.58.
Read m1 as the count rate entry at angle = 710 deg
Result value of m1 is 1.54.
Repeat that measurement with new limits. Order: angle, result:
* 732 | 1.62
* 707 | 1.54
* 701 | 1.57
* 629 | 1.43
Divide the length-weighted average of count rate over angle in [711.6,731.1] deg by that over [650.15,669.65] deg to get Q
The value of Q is 1.0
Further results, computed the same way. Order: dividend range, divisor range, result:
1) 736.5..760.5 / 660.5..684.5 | 1.25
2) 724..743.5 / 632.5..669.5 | 1.09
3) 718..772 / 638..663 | 1.02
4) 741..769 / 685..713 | 1.03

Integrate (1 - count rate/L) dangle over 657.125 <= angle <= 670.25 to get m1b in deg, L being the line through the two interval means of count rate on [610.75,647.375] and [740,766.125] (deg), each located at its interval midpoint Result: 3.3 deg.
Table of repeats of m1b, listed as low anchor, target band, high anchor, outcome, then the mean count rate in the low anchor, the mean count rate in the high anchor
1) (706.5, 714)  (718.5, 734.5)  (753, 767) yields 2.1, 1.52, 1.65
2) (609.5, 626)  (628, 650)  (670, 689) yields -0.1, 1.53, 1.44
